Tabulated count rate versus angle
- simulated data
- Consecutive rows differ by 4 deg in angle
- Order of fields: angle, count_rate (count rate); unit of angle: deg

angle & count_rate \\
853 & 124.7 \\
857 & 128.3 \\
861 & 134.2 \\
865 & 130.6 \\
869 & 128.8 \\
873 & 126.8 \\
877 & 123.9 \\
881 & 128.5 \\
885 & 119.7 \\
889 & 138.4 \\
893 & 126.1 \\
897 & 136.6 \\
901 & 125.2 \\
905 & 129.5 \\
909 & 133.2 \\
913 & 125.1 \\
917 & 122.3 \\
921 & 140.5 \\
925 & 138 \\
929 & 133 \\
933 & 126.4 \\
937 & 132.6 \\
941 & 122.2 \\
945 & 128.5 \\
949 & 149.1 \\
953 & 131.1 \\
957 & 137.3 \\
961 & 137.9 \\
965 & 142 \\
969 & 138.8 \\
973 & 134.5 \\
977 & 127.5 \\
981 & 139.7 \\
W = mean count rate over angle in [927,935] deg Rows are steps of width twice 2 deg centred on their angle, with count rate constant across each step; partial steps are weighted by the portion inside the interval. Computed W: 130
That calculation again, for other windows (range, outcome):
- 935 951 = 133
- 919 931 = 137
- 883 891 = 129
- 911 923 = 129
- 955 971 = 139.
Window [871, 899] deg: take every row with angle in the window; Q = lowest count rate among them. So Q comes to 119.7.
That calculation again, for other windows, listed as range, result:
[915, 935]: 122.3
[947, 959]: 131.1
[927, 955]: 122.2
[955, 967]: 137.3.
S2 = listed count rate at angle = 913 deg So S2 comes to 125.1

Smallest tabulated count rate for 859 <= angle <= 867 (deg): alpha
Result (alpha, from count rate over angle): 130.6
